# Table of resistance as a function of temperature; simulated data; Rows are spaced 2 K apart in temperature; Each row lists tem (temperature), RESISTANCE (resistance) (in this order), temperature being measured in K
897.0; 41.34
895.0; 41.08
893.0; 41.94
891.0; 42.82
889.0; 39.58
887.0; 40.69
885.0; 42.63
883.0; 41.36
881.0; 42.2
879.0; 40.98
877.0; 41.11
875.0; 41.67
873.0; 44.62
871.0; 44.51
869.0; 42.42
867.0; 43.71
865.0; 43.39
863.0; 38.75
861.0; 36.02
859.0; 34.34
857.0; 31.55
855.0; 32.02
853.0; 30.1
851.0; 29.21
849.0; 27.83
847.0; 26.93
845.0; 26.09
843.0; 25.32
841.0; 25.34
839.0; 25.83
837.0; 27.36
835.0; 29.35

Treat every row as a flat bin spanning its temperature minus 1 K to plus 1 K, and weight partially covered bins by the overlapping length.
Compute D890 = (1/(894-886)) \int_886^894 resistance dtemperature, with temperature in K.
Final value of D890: 41.3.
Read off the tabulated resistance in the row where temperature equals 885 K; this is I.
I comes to 42.63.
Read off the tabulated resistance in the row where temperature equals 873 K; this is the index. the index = 44.62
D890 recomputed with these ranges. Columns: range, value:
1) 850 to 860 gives 31.4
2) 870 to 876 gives 43.6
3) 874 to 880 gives 41.3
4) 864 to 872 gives 43.5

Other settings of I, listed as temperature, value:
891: 42.82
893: 41.94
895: 41.08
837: 27.36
